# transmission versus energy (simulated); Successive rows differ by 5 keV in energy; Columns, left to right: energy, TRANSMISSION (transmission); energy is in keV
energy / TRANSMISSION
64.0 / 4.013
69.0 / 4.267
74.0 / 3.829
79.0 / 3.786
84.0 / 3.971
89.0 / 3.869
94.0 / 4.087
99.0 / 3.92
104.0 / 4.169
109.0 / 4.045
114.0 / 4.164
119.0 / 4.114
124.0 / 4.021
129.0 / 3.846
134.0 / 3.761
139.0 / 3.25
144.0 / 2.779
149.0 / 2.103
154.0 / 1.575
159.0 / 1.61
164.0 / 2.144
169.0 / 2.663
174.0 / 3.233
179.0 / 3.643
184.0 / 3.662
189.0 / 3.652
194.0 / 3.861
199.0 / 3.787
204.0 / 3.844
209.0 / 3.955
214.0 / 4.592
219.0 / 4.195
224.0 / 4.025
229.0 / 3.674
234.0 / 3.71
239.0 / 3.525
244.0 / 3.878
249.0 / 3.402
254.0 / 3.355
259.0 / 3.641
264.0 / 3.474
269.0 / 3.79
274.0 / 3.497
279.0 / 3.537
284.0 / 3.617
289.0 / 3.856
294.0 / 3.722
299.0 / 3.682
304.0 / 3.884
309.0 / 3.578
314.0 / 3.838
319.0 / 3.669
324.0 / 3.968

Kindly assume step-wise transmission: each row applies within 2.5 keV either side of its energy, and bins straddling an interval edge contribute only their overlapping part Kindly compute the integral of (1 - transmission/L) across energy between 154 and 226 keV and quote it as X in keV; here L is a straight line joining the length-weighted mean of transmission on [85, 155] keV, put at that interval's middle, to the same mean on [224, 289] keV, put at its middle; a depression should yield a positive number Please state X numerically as 3.8 keV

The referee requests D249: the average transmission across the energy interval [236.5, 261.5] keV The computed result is 3.56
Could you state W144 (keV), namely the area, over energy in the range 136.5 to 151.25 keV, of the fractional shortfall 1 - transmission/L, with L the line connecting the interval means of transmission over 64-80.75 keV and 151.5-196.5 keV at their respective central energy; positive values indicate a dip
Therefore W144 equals 2.3 keV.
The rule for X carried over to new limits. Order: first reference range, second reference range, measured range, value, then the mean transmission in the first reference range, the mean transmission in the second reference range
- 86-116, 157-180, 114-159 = 2.7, 4.04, 2.62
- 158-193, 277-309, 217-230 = -2.7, 3.04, 3.71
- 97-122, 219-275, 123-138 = 0.8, 4.08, 3.66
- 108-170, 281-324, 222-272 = -1.9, 3.07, 3.74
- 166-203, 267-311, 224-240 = -0.6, 3.5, 3.68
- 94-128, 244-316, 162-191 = 5.4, 4.06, 3.64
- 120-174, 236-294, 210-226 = -4.6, 2.83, 3.6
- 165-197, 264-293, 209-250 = -4.4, 3.4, 3.65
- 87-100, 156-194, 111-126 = -1.8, 3.97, 2.99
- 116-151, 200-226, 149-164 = 7.7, 3.44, 4.1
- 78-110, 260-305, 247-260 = 0.9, 3.98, 3.67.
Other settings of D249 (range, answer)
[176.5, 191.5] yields 3.65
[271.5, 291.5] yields 3.63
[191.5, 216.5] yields 4.01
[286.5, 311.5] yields 3.74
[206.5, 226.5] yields 4.19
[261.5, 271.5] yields 3.63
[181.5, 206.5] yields 3.76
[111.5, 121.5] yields 4.14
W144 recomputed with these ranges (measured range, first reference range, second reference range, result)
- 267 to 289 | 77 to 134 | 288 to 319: 0.8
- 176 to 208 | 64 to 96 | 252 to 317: 0.4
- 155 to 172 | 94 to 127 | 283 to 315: 7.9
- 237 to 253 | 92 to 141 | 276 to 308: 0.8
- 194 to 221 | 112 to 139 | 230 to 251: -2.5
